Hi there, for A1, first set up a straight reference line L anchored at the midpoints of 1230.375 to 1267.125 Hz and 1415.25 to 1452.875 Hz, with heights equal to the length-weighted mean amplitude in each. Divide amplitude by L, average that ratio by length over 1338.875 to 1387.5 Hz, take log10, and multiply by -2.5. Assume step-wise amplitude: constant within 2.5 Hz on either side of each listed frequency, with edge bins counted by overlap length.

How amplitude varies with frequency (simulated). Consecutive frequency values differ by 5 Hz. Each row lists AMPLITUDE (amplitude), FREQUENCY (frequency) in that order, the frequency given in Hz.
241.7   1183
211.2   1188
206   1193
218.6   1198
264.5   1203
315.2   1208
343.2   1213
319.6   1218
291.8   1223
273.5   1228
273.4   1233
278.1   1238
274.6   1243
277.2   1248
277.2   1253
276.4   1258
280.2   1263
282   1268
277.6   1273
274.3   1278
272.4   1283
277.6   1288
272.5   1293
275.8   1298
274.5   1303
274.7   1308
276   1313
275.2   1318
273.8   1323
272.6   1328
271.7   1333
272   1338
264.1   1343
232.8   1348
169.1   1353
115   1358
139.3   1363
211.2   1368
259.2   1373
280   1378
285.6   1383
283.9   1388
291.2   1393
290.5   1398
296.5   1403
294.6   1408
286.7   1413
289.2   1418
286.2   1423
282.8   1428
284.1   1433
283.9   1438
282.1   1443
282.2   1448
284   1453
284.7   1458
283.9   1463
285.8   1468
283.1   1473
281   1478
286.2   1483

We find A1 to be 0.258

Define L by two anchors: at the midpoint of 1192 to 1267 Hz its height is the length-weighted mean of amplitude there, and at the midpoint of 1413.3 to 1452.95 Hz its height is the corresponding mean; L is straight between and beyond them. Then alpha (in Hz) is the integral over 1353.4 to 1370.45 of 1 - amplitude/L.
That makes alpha 7.6 Hz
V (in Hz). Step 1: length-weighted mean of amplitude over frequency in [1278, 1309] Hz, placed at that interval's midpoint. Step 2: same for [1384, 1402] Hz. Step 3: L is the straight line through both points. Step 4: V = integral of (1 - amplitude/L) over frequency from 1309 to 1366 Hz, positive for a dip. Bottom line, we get 9.5 Hz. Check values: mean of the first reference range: 275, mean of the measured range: 234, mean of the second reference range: 289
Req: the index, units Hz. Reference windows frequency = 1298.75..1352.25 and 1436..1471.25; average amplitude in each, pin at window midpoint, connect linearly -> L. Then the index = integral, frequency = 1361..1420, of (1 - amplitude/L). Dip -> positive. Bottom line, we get 1.5 Hz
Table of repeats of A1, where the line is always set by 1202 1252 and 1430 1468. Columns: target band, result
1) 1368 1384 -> 0.09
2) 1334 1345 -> 0.07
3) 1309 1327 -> 0.05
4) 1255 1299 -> 0.05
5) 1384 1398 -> -0.01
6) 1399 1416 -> -0.03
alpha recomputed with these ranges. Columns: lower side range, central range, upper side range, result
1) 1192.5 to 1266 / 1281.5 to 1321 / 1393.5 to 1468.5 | 1.04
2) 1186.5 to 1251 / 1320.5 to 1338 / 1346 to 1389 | -3.09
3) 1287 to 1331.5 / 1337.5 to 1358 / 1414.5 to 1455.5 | 4.52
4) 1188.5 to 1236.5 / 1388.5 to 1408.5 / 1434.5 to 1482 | -0.75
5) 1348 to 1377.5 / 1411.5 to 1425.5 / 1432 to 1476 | -2.28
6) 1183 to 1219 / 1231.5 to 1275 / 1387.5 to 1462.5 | -1.28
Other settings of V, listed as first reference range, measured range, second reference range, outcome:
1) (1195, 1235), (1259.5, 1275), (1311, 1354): -0.3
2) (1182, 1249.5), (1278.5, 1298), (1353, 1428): -0.7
